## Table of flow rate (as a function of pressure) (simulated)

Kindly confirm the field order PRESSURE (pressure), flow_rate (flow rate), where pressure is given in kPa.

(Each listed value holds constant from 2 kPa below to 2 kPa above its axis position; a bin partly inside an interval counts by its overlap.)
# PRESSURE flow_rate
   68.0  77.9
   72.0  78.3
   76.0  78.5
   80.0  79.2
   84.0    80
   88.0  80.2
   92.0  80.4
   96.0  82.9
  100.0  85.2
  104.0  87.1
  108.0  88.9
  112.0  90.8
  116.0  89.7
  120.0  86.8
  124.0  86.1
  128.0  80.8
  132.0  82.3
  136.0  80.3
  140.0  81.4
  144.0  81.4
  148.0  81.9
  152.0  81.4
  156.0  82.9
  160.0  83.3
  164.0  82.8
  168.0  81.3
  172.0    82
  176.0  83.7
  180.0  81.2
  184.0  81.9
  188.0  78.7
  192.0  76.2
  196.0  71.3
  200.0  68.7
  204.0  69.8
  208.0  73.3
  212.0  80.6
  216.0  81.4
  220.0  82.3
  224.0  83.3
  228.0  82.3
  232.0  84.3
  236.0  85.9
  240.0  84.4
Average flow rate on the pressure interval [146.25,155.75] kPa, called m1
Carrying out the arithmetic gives 81.9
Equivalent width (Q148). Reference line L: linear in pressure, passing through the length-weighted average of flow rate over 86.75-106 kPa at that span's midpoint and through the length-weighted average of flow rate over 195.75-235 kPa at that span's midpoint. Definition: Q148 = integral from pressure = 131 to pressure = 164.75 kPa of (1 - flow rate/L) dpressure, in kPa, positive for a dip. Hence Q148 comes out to -0.4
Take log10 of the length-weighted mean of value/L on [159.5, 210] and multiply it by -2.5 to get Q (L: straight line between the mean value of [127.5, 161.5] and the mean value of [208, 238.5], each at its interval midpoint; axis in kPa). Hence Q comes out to 0.056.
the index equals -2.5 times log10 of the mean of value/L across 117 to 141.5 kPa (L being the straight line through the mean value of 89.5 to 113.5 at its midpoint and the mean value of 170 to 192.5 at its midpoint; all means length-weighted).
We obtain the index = 0.01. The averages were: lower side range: 85.7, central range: 83.3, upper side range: 80.9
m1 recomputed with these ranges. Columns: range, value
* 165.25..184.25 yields 82.1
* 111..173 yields 83.4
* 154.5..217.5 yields 78.6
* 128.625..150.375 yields 81.4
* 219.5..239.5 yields 83.8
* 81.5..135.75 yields 84.5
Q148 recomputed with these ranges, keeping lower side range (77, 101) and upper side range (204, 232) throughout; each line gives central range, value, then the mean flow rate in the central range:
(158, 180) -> -0.6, 82.5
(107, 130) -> -1.8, 87.1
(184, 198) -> 0.7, 76.3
